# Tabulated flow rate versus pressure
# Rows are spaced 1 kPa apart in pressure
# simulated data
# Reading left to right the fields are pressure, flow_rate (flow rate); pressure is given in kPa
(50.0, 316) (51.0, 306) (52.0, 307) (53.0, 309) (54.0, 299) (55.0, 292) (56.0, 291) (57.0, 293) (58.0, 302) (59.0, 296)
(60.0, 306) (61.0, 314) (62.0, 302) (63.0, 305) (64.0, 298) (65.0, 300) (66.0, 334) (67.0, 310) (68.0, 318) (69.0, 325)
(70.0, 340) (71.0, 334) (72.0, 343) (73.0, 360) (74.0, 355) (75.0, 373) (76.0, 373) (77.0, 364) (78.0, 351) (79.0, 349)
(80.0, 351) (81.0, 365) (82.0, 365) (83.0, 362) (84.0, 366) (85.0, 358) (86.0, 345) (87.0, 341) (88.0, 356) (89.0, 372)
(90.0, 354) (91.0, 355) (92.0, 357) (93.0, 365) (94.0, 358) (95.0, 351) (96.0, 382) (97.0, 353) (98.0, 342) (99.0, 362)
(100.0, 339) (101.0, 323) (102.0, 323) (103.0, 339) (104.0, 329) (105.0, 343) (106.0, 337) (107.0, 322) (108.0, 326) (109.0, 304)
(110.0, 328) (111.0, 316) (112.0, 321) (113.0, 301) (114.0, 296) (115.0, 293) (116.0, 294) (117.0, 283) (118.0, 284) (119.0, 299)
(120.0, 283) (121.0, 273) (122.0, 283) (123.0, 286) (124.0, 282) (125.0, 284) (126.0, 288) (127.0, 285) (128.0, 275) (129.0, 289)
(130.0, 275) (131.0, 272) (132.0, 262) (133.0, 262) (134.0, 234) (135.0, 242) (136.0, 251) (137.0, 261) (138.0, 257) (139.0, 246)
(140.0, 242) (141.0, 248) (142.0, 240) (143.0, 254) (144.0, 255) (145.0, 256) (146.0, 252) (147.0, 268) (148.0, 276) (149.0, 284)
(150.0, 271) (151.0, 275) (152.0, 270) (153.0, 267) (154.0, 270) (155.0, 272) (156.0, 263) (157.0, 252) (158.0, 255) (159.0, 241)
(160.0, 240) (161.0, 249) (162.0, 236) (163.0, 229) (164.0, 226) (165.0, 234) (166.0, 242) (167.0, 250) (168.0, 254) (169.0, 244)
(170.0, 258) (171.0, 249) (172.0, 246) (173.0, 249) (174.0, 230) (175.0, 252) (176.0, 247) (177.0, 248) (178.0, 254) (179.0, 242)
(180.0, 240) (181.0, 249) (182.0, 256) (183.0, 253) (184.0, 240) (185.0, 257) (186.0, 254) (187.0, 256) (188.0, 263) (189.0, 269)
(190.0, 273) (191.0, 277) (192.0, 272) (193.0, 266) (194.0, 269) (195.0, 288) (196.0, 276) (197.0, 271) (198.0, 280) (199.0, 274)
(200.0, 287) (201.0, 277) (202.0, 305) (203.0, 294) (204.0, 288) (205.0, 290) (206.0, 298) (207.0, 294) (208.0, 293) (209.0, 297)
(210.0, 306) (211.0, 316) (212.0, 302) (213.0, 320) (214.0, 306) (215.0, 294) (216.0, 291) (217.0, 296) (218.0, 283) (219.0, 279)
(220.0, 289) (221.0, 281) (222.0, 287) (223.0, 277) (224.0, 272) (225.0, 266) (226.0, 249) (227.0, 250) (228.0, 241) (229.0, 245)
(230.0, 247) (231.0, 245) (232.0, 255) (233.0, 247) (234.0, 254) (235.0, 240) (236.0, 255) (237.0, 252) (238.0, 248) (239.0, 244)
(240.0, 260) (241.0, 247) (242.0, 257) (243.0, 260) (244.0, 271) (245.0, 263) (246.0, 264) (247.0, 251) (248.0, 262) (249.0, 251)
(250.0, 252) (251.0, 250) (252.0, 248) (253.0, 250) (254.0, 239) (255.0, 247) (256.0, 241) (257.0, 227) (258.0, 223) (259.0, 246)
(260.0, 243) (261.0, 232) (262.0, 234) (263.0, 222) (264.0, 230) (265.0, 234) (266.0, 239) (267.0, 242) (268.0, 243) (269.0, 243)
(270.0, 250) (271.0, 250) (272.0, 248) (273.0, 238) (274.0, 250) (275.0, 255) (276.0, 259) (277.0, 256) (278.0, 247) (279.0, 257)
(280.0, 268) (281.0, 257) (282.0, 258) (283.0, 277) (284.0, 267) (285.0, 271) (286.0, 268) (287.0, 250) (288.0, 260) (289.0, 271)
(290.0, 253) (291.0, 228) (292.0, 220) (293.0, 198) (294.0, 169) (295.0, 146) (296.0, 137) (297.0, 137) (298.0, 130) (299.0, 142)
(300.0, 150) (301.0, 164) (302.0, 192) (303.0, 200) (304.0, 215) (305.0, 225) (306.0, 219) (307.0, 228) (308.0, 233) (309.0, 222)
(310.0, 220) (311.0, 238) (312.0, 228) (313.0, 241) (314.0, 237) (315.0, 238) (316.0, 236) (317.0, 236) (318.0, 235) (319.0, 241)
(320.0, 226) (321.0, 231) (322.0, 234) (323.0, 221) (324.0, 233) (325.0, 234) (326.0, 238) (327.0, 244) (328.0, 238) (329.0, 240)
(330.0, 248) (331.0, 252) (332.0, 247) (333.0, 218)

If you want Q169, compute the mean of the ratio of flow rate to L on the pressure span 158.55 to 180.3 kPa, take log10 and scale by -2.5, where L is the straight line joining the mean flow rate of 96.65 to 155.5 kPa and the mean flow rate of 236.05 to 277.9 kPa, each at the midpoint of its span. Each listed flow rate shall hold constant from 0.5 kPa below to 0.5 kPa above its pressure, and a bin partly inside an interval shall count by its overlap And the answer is 0.126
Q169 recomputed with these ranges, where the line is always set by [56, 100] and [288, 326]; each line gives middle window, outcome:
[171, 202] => 0.08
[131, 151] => 0.19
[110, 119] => 0.07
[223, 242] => 0.01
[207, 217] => -0.14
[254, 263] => 0.02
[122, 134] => 0.14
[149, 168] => 0.17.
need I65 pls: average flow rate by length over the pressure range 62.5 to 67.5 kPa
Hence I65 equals 309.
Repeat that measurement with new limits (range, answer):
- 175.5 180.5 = 246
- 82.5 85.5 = 362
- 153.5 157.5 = 264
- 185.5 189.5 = 260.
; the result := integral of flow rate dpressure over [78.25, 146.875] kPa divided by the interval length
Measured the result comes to 308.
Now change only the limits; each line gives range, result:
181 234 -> 276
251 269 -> 238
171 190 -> 251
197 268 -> 264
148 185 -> 251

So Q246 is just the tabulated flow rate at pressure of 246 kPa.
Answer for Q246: 264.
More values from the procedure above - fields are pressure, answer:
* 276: 259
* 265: 234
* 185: 257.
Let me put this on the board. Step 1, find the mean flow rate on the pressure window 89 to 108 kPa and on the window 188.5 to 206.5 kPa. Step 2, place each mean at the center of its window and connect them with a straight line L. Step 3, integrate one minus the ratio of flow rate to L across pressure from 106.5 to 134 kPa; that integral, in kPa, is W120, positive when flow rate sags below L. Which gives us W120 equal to 3.5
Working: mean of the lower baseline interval 346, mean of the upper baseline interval 281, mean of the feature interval 290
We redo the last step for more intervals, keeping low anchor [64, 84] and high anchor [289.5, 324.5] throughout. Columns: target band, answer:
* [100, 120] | 0.7 kPa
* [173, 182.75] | 1.3 kPa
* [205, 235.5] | -2.1 kPa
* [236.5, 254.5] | -0.7 kPa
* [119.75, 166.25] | 6.7 kPa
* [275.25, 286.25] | -1.9 kPa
